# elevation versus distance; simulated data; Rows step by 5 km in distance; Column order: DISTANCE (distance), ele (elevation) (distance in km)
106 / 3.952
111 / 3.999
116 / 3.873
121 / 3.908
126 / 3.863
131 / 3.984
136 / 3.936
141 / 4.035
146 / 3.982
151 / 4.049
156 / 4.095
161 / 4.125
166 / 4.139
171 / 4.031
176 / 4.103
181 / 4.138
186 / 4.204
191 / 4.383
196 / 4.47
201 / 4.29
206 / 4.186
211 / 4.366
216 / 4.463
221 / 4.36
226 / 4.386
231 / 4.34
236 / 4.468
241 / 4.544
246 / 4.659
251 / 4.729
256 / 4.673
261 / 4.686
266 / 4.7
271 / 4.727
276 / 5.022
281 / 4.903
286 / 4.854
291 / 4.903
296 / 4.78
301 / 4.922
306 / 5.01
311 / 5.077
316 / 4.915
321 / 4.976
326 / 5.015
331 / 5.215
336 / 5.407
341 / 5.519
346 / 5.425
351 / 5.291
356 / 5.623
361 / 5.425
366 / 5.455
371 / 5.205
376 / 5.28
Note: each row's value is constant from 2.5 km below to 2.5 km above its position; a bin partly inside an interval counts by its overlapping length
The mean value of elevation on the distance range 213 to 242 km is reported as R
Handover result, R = 4.42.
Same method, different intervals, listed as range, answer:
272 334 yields 4.96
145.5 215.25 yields 4.2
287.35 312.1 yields 4.93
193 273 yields 4.5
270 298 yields 4.87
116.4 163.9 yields 3.99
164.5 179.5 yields 4.09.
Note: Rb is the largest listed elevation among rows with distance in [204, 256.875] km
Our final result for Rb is 4.729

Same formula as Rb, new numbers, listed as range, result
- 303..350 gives 5.519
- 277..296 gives 4.903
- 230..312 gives 5.077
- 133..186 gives 4.204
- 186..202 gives 4.47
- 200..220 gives 4.463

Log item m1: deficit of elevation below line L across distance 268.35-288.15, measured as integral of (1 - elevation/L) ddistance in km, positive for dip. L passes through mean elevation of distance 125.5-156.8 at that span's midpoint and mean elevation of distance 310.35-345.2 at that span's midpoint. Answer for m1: 0.0 km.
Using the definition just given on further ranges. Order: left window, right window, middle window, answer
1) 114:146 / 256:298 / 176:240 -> 1.0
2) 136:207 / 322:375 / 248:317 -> 0.7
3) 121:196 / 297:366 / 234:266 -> 0.3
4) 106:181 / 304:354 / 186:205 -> 0.0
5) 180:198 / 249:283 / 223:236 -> 0.5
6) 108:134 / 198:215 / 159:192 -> 0.1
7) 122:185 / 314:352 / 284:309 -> 0.4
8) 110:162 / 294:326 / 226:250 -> 0.3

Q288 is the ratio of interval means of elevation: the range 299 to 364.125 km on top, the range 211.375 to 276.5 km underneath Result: 1.1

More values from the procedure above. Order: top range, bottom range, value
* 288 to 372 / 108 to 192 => 1.28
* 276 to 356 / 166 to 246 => 1.18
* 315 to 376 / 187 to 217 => 1.22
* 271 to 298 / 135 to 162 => 1.21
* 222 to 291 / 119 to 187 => 1.16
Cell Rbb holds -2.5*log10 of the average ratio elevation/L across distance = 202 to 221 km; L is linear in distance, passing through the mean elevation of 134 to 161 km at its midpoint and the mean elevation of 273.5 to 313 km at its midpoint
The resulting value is 0.02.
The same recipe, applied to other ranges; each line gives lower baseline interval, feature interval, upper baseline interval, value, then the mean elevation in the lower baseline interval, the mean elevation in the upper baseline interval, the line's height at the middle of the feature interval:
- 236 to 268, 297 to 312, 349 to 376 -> 0.01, 4.65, 5.39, 5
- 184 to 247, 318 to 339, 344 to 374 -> 0.01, 4.39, 5.4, 5.19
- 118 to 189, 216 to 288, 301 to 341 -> 0.01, 4.04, 5.1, 4.67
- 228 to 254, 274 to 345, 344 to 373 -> 0.00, 4.55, 5.41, 5.05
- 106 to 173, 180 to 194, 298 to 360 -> 0.01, 4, 5.2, 4.3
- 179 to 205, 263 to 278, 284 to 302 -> -0.02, 4.29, 4.86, 4.73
